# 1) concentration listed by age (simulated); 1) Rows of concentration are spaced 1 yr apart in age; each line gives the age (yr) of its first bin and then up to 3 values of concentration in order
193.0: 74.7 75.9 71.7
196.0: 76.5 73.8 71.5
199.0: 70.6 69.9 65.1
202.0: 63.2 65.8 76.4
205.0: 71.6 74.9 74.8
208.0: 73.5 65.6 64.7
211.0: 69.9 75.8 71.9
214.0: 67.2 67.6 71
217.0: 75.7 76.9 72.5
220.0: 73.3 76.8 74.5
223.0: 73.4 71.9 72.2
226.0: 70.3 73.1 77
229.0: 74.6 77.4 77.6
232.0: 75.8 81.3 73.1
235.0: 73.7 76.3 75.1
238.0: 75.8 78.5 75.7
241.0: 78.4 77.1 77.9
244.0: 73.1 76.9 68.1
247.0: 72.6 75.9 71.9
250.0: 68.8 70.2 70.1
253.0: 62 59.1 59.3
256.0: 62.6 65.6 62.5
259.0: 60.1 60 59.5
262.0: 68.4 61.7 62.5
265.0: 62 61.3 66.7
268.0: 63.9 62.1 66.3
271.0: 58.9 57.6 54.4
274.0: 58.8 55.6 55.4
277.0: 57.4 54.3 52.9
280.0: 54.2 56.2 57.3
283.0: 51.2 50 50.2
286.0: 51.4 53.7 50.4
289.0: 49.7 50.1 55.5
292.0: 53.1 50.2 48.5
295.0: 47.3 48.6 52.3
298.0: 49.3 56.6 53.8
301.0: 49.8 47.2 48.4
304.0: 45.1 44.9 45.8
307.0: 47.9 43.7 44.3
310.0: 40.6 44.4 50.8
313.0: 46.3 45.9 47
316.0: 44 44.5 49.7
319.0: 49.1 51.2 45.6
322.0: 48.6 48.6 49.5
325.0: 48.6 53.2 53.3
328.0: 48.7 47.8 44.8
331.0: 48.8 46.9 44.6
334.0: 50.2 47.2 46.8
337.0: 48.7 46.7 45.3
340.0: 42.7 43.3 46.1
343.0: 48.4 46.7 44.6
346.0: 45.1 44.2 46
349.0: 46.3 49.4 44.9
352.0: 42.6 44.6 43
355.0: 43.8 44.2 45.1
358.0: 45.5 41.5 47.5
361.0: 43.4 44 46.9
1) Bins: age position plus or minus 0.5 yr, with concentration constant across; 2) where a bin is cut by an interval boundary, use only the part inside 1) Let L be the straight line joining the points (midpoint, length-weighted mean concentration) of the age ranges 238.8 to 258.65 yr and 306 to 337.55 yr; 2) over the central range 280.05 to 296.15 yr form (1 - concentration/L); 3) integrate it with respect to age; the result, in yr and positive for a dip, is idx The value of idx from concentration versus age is 1.75 yr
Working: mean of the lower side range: 70.1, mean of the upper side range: 47.4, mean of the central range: 51.6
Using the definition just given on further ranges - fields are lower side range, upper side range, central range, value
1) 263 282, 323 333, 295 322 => 2.47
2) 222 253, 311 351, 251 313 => 6.73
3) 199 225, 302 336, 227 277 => -4.46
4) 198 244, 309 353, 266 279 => 0.38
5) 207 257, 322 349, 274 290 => 1.83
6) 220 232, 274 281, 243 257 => -0.67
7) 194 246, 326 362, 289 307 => 2.06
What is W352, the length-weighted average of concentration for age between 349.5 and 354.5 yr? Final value 44.9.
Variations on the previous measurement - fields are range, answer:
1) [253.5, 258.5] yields 61.8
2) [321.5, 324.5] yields 48.9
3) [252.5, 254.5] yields 60.5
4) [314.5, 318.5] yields 46.3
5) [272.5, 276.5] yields 56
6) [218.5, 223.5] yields 74.1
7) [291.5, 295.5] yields 49.8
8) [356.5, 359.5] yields 44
